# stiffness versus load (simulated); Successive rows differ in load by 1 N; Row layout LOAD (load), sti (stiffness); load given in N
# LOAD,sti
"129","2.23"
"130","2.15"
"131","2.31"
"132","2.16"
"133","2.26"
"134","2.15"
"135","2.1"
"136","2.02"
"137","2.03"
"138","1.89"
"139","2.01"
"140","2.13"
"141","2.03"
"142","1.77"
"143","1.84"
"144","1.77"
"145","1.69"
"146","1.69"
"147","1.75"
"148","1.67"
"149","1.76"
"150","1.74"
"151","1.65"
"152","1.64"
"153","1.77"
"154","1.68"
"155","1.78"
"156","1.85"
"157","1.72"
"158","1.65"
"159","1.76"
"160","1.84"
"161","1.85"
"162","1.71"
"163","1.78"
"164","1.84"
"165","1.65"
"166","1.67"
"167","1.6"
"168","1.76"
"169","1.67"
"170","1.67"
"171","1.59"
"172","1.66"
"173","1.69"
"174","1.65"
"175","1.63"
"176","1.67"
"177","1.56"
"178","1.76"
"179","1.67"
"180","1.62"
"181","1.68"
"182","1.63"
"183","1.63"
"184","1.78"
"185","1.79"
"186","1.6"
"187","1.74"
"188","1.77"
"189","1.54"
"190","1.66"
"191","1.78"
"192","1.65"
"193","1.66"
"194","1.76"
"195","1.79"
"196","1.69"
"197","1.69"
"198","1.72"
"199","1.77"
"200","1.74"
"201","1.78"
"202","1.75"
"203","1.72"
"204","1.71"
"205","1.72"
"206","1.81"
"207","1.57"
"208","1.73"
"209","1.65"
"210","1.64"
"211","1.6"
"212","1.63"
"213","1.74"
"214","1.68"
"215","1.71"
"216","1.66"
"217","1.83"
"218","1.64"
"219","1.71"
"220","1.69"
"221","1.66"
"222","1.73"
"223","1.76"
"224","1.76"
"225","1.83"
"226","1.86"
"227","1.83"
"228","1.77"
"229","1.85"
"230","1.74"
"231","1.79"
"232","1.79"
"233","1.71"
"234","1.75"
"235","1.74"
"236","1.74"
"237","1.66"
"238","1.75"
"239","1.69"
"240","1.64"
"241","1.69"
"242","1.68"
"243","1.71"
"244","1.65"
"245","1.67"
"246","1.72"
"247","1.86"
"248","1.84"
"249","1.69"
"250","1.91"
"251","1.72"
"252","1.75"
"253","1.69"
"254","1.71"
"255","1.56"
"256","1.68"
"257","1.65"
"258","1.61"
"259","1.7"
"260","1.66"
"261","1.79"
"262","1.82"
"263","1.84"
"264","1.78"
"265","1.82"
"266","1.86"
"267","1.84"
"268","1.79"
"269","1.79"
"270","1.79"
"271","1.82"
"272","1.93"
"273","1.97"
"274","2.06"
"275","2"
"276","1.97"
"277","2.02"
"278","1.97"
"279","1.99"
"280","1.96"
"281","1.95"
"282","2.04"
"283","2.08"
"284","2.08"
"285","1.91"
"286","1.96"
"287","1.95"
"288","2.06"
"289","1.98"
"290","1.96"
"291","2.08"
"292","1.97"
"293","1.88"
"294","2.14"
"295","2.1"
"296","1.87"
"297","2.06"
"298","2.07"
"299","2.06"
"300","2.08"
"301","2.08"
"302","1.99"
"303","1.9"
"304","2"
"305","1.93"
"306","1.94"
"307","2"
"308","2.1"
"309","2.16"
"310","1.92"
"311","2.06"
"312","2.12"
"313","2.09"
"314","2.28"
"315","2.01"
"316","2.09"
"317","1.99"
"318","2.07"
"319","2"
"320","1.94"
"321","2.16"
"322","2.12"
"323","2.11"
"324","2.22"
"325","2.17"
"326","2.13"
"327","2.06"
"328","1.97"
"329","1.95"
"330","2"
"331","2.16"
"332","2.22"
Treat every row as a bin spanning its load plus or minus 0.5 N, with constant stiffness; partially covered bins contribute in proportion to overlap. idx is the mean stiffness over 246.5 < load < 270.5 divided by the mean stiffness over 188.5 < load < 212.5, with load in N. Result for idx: 1.0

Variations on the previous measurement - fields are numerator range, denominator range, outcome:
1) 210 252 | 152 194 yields 1.02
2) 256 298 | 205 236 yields 1.11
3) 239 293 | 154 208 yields 1.08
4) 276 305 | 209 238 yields 1.16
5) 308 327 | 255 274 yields 1.17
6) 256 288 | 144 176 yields 1.10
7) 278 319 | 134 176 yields 1.14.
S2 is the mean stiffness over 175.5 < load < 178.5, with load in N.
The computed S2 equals 1.66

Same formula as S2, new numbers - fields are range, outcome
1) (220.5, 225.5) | 1.75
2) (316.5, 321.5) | 2.03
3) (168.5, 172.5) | 1.65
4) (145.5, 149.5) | 1.72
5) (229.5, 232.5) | 1.77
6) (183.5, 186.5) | 1.72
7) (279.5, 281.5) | 1.96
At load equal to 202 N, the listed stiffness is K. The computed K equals 1.75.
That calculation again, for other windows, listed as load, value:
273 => 1.97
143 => 1.84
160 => 1.84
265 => 1.82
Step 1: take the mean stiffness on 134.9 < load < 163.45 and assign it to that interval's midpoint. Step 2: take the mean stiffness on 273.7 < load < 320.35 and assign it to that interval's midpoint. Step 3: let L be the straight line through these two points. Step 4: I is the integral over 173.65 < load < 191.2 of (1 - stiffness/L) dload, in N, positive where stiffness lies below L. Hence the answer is 1.72 N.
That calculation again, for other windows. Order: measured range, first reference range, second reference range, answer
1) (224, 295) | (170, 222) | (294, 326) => 2.4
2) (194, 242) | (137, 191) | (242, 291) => 1.8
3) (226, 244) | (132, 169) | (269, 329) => 1.8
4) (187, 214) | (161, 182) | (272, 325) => 0.9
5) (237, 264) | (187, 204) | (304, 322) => 2.2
